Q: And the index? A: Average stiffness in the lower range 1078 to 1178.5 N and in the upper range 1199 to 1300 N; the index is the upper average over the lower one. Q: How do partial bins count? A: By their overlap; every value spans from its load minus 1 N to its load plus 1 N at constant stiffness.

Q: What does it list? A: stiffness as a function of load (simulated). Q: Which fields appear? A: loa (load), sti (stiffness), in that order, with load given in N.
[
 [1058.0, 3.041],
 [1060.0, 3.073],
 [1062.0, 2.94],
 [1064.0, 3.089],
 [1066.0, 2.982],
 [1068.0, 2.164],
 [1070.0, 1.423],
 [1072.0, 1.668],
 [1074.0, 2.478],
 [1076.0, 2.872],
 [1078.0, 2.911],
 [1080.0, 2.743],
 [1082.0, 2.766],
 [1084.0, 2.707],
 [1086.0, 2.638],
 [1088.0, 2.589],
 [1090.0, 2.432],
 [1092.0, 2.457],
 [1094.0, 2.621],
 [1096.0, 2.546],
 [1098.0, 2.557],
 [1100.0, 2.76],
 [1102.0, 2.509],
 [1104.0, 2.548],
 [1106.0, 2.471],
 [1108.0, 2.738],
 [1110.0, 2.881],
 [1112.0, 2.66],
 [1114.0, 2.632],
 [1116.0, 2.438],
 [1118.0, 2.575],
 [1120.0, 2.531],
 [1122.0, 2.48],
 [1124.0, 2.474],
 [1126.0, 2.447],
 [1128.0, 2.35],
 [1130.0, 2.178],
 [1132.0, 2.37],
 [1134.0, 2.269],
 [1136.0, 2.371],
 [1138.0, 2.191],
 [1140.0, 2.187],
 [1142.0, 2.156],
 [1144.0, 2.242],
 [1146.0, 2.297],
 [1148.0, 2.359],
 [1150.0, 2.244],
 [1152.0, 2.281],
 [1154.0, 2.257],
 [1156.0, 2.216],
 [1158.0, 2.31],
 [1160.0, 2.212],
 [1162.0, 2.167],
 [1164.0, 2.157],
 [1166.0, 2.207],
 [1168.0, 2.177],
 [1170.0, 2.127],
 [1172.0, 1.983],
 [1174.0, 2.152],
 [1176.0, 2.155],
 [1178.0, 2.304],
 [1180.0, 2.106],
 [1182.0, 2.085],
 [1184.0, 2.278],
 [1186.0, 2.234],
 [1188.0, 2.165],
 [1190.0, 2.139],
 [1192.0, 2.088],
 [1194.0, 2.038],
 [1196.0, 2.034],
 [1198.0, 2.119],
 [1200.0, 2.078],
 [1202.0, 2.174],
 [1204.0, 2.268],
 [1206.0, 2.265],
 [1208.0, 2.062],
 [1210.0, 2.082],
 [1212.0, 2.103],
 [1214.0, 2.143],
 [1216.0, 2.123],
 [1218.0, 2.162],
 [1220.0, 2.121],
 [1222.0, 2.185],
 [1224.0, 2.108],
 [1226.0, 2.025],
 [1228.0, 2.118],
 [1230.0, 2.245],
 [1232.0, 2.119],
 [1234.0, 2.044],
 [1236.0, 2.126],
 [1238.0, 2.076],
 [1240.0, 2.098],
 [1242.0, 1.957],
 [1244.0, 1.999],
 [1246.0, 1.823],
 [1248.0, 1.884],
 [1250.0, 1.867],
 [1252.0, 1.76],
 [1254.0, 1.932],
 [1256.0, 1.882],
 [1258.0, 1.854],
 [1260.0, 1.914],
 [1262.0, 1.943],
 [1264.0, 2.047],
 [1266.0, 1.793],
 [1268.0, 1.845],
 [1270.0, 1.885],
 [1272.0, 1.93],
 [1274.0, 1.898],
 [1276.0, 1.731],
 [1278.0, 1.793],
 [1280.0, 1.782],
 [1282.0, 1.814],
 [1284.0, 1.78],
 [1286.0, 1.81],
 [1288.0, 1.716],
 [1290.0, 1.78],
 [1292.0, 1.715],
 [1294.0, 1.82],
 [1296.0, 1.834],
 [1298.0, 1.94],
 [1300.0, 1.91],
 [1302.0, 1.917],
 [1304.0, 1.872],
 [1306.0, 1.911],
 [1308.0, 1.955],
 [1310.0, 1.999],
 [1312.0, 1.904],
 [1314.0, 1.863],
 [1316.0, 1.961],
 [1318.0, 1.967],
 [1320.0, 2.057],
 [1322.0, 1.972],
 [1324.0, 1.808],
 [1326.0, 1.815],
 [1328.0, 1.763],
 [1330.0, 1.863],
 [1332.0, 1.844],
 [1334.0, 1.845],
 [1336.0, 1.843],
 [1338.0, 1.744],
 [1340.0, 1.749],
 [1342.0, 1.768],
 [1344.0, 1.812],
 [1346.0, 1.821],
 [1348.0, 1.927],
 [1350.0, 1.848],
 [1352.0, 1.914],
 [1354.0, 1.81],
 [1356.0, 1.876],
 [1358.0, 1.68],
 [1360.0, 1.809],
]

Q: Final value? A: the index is 0.82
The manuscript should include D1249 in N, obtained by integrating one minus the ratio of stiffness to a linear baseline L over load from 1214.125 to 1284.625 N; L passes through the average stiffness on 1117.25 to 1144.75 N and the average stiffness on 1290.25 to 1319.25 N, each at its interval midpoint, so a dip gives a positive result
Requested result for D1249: 2.6 N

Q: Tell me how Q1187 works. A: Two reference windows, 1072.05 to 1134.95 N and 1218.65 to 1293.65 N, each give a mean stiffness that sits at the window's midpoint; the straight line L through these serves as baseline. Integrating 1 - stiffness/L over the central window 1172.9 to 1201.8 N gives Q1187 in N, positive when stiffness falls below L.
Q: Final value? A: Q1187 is 0.9 N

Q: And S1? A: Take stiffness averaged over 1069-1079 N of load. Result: 2.27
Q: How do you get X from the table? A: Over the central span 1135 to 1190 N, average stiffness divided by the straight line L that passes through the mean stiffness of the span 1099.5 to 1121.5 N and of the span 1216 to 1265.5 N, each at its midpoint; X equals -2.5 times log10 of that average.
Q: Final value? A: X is 0.08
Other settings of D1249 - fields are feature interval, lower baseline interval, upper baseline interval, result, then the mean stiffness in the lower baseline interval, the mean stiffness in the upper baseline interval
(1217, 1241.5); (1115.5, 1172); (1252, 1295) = -1.5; 2.29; 1.84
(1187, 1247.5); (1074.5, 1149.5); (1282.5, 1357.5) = 2.2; 2.51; 1.86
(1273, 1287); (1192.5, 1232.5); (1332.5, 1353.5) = 1.2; 2.13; 1.83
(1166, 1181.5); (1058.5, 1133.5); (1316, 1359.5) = 1.2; 2.56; 1.85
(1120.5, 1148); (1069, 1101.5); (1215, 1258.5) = 0.5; 2.51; 2.03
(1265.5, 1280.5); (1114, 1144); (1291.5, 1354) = 1.2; 2.36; 1.87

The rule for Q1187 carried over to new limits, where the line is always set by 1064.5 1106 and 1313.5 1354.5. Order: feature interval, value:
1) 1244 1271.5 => 2.4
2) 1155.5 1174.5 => 1.2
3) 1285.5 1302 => 1.2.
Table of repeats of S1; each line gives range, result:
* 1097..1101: 2.66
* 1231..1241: 2.09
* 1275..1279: 1.76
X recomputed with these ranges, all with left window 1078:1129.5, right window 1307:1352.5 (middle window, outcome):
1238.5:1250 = 0.101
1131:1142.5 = 0.100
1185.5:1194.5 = 0.088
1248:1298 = 0.116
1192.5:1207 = 0.070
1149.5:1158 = 0.079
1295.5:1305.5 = 0.036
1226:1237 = 0.031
